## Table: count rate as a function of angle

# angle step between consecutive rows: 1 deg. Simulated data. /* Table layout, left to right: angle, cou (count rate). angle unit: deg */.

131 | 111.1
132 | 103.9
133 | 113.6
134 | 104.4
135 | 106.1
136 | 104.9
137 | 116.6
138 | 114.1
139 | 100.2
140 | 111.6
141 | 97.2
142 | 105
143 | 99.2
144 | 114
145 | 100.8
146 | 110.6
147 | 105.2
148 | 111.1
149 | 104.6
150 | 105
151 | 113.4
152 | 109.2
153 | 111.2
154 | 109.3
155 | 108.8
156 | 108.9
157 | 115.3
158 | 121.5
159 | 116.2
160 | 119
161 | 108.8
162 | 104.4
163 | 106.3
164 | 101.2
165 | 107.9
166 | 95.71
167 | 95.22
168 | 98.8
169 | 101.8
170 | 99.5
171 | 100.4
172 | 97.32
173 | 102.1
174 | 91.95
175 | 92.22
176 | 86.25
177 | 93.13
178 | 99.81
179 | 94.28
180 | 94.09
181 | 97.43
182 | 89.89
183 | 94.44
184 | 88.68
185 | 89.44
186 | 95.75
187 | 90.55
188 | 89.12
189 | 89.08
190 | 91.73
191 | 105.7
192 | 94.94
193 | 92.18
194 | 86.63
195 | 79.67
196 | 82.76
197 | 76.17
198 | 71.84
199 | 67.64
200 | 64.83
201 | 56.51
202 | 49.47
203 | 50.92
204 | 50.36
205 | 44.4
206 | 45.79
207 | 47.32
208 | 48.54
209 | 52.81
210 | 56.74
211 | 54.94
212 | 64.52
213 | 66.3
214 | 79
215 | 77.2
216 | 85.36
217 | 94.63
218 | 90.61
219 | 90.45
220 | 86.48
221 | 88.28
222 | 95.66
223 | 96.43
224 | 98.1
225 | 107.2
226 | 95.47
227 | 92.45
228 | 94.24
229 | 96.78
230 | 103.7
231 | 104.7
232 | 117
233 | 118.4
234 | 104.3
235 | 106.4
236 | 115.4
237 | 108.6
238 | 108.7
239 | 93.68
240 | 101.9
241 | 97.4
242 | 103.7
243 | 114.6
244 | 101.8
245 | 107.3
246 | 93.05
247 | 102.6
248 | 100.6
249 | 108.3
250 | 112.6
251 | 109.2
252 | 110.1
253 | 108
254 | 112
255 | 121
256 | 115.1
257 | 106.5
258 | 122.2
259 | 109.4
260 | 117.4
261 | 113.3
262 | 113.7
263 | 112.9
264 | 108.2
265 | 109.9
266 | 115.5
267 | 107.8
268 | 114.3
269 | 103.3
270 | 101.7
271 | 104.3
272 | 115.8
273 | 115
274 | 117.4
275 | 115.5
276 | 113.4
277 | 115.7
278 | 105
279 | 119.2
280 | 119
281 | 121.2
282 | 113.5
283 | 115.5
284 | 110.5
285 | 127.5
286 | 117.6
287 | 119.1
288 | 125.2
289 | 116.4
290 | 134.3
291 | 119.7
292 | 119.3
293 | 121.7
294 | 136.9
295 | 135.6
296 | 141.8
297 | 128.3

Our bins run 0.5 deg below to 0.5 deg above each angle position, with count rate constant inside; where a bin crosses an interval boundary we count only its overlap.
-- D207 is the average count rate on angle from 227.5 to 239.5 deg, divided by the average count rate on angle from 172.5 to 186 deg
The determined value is 1.1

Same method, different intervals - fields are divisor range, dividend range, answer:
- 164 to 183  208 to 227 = 0.84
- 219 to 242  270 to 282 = 1.13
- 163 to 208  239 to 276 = 1.29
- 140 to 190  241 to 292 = 1.11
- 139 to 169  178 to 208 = 0.73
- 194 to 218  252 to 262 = 1.75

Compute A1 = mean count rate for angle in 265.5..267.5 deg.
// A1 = 112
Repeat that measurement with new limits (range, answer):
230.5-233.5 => 113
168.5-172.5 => 99.8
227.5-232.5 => 103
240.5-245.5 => 105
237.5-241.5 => 100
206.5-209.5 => 49.6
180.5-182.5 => 93.7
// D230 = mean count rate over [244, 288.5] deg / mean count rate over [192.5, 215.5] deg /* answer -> 1.76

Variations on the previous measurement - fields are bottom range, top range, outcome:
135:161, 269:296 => 1.08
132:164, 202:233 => 0.73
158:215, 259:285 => 1.34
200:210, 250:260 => 2.23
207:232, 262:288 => 1.35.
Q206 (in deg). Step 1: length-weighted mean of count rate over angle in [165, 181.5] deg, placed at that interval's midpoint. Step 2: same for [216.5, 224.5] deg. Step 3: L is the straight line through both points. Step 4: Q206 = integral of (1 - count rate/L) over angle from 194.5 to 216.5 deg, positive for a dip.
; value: 7.4 deg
